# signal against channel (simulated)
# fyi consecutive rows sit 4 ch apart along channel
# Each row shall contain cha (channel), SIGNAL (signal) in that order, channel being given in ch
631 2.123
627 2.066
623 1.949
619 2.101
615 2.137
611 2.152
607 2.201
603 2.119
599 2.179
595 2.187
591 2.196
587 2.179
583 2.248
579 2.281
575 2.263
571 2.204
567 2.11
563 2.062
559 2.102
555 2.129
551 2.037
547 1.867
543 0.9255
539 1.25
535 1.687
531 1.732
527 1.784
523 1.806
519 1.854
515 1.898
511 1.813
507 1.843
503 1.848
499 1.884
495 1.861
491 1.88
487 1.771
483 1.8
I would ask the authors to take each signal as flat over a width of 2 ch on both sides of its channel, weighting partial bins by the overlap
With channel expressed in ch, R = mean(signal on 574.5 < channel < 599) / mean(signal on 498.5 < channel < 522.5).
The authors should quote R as 1.20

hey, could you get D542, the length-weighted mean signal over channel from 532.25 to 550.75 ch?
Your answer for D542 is 1.5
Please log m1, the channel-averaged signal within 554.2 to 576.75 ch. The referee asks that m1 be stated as 2.14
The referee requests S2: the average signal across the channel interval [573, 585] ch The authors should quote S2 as 2.26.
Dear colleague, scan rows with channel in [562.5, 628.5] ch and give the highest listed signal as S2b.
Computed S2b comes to 2.281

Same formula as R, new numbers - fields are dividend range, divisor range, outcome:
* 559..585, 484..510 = 1.19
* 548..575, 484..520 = 1.14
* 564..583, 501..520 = 1.19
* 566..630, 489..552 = 1.24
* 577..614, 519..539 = 1.28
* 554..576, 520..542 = 1.31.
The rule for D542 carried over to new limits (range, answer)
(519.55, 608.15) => 1.98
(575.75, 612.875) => 2.2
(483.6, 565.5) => 1.8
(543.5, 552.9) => 1.79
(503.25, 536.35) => 1.81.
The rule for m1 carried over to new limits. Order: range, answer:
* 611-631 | 2.08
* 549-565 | 2.08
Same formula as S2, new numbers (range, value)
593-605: 2.16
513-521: 1.88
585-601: 2.19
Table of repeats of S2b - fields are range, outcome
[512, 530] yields 1.898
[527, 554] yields 2.037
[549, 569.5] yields 2.129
